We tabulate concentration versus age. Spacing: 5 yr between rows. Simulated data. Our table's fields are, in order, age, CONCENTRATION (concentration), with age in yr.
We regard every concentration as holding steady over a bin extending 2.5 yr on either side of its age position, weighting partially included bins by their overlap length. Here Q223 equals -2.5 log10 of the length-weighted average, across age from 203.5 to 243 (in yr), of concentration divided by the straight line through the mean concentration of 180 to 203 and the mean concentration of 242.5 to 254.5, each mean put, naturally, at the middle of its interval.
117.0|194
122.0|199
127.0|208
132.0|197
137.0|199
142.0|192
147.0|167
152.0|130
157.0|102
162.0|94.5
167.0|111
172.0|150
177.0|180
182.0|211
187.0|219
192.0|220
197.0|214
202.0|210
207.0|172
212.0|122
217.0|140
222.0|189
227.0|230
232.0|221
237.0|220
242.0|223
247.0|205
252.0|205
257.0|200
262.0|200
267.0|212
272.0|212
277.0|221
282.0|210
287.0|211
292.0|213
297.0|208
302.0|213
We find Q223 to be 0.12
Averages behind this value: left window 215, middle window 189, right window 208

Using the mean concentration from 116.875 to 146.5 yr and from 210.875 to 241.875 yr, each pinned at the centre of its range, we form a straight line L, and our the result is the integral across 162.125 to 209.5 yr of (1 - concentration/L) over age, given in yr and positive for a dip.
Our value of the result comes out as 2.8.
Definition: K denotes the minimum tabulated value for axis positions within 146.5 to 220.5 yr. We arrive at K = 94.5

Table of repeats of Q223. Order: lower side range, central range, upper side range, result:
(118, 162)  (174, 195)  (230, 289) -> -0.11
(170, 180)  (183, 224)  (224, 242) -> 0.03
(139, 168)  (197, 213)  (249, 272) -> -0.07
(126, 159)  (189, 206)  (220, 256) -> -0.09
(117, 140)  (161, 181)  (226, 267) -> 0.39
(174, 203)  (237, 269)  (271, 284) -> 0.02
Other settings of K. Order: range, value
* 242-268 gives 200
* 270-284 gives 210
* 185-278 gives 122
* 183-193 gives 219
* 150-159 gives 102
